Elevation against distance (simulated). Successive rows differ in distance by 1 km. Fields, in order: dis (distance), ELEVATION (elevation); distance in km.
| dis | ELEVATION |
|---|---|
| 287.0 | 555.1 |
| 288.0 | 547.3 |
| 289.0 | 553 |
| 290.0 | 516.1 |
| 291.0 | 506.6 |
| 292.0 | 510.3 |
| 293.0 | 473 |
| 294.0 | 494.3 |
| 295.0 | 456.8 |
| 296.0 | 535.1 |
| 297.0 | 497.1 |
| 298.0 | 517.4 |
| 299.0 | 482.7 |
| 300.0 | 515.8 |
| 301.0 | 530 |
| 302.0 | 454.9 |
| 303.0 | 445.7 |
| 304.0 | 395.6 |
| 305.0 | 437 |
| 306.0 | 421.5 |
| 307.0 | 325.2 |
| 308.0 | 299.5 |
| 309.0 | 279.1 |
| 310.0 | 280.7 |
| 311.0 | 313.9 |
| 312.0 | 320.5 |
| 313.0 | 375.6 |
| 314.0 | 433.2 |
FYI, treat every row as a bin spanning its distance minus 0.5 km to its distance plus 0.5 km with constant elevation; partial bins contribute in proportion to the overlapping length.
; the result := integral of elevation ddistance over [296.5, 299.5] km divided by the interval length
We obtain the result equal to 499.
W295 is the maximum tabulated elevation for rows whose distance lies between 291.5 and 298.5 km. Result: 535.1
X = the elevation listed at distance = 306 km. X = 421.5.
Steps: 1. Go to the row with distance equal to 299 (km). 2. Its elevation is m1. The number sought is 482.7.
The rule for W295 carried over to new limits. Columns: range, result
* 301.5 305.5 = 454.9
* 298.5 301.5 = 530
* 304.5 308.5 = 437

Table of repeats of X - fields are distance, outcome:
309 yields 279.1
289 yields 553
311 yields 313.9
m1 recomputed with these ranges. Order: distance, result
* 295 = 456.8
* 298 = 517.4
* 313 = 375.6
